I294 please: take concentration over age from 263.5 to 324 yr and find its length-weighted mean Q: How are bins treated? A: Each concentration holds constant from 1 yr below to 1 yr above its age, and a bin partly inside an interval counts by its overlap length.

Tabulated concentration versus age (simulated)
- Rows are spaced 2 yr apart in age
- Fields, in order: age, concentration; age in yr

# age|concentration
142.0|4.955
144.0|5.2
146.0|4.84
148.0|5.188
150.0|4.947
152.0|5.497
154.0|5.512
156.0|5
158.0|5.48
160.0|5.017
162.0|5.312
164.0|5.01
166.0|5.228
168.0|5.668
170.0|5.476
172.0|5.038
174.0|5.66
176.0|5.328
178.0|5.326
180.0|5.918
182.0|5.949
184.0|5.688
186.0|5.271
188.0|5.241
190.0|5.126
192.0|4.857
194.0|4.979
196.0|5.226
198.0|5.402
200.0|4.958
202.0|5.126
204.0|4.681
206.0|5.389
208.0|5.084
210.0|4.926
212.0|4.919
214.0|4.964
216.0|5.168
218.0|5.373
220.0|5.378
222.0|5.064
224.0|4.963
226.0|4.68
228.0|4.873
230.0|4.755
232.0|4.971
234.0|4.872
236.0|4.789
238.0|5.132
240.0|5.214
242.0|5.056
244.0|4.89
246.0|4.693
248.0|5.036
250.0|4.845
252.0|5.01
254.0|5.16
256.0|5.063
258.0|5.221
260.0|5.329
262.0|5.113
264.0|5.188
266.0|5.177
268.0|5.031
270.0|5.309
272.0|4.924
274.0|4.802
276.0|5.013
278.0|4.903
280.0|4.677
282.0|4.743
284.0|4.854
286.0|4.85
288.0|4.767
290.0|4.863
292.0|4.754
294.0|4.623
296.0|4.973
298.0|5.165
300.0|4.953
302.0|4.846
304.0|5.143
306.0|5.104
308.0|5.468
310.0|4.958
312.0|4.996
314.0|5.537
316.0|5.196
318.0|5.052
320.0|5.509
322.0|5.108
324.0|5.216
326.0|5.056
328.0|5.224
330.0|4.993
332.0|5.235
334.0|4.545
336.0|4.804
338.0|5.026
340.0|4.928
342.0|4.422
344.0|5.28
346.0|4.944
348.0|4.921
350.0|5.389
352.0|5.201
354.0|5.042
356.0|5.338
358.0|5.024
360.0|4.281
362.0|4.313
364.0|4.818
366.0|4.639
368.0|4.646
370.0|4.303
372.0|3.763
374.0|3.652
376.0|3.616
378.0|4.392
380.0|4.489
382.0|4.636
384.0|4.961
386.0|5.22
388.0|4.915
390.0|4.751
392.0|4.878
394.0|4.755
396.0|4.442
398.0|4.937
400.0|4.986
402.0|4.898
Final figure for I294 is 5.02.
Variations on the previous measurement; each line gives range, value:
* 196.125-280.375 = 5.03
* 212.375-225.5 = 5.12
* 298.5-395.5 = 4.86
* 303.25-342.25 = 5.09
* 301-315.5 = 5.15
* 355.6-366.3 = 4.71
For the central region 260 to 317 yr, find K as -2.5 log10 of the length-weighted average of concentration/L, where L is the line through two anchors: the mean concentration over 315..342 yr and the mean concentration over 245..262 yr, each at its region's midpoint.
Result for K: 0.009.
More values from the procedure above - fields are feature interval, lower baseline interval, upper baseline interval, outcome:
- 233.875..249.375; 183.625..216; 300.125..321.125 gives 0.04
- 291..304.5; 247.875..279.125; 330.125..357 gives 0.03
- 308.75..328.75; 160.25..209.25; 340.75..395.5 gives -0.07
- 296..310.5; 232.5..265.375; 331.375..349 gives -0.03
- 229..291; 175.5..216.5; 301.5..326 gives 0.05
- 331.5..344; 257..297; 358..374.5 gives -0.07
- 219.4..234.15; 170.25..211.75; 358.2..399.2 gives 0.04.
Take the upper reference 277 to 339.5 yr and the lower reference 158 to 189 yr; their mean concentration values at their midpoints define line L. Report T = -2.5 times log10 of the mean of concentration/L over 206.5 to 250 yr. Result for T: 0.05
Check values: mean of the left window 5.41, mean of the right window 5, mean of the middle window 4.99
